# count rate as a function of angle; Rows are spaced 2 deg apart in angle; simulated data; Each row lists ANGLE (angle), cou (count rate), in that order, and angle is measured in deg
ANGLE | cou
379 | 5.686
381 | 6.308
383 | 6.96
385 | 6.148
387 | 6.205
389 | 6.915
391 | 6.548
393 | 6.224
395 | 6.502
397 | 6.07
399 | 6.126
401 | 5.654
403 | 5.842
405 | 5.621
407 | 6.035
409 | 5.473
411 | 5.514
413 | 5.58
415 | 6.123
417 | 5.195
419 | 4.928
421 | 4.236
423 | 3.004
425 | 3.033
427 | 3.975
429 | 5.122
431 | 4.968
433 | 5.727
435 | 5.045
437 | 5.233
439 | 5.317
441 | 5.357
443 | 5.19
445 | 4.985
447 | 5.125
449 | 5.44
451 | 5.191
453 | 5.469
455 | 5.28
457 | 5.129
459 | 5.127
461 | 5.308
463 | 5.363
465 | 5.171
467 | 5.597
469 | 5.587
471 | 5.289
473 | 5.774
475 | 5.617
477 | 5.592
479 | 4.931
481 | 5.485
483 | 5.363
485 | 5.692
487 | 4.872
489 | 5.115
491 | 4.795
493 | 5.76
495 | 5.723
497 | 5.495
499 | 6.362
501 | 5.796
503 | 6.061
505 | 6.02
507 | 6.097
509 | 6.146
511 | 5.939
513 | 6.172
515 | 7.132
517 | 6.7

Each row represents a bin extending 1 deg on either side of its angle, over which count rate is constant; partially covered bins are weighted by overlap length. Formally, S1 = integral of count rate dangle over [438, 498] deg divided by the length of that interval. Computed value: 5.34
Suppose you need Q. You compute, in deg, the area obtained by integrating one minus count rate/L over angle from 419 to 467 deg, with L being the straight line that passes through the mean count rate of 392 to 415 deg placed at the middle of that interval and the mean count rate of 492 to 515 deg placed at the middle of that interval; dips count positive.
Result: 7.9 deg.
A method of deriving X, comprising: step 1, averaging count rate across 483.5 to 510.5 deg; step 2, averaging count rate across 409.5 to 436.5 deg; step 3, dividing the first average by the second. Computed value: 1.2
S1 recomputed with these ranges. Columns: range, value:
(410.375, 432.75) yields 4.72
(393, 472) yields 5.27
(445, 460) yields 5.23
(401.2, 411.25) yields 5.71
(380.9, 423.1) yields 5.83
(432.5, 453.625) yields 5.27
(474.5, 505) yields 5.53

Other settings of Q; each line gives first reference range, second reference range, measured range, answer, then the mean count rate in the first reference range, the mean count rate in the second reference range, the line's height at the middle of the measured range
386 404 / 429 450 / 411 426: 2.82 deg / 6.23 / 5.23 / 5.7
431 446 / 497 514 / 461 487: 1.09 deg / 5.25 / 6.04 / 5.67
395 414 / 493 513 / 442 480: 3.68 deg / 5.81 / 5.96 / 5.9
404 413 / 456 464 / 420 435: 3.13 deg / 5.65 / 5.23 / 5.5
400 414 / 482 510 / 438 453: 1.12 deg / 5.67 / 5.66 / 5.67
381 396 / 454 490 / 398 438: 6.38 deg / 6.49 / 5.35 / 6.09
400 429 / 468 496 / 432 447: -0.28 deg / 5.02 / 5.4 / 5.16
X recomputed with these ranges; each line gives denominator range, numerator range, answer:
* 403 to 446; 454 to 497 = 1.06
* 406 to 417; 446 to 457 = 0.93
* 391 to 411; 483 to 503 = 0.93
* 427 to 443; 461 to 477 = 1.06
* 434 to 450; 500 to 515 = 1.17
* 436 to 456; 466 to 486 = 1.04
